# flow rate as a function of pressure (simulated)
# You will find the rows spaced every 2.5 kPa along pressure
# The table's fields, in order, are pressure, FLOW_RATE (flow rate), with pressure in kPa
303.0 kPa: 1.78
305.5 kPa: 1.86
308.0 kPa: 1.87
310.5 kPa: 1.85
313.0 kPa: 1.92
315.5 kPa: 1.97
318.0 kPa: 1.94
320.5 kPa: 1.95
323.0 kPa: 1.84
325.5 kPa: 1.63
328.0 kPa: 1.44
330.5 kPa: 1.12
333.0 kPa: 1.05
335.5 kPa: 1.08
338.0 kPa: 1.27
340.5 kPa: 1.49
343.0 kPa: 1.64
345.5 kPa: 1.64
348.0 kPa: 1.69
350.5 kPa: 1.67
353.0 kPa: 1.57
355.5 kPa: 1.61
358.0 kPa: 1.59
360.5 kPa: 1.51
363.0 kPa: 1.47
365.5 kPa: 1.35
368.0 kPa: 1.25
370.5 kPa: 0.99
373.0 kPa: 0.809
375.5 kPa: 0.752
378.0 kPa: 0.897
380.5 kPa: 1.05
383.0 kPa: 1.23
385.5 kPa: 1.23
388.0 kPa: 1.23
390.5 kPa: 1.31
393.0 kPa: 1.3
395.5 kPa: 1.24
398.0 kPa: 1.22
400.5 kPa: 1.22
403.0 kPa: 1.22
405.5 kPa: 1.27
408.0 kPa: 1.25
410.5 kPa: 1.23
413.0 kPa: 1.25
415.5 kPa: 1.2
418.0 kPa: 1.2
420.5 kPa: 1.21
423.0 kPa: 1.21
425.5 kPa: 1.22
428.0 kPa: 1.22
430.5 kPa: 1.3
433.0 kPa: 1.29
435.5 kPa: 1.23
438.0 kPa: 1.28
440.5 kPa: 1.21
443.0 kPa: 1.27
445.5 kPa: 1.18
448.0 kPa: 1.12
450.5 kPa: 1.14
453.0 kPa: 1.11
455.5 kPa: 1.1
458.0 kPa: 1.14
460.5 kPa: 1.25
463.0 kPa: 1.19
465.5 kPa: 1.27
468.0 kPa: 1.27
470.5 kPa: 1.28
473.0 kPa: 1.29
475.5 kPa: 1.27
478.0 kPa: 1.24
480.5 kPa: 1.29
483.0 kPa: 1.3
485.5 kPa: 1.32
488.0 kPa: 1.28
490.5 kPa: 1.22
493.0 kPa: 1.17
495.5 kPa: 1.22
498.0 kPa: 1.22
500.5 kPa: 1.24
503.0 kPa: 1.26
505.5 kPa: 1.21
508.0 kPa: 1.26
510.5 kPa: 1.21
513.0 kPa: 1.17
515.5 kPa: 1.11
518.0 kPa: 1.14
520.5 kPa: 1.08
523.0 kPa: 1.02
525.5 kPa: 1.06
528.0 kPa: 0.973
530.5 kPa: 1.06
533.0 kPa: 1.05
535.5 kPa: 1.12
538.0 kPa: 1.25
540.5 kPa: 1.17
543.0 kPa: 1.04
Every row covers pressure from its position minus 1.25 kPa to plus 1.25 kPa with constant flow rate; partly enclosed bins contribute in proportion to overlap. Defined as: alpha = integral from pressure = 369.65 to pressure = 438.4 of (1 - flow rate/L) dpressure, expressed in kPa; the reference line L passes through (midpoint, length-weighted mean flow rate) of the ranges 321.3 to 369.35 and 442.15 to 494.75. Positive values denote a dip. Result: 8.6 kPa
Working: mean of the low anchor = 1.47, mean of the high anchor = 1.22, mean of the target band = 1.18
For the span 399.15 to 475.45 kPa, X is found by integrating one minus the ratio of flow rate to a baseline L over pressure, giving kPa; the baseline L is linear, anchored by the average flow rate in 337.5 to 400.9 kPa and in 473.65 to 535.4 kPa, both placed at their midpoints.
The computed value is 1.7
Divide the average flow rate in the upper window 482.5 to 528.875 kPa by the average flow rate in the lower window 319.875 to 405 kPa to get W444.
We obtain 0.89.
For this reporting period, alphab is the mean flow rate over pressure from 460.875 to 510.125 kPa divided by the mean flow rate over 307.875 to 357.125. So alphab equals 0.8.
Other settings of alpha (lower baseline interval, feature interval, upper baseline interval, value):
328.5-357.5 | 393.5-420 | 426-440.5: 1.62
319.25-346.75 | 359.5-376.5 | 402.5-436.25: 2.65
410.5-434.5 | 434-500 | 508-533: -3.11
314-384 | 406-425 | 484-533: 1.27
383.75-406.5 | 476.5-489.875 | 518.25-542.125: -1.62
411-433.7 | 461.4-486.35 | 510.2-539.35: -2.26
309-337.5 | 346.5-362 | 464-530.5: -0.67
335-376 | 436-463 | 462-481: 2.21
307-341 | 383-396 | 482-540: 1.71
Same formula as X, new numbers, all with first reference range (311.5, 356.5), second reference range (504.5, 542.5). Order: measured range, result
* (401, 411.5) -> 1.3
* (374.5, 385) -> 3.3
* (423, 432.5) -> 0.8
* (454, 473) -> 0.8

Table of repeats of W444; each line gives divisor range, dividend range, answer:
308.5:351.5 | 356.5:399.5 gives 0.75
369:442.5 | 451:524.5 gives 1.02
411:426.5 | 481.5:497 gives 1.03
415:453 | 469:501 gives 1.03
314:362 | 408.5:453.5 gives 0.78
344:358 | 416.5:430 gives 0.75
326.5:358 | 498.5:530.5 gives 0.79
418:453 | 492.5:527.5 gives 0.96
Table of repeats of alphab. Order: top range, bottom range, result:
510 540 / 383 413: 0.88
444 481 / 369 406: 1.07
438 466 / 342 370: 0.77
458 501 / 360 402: 1.07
